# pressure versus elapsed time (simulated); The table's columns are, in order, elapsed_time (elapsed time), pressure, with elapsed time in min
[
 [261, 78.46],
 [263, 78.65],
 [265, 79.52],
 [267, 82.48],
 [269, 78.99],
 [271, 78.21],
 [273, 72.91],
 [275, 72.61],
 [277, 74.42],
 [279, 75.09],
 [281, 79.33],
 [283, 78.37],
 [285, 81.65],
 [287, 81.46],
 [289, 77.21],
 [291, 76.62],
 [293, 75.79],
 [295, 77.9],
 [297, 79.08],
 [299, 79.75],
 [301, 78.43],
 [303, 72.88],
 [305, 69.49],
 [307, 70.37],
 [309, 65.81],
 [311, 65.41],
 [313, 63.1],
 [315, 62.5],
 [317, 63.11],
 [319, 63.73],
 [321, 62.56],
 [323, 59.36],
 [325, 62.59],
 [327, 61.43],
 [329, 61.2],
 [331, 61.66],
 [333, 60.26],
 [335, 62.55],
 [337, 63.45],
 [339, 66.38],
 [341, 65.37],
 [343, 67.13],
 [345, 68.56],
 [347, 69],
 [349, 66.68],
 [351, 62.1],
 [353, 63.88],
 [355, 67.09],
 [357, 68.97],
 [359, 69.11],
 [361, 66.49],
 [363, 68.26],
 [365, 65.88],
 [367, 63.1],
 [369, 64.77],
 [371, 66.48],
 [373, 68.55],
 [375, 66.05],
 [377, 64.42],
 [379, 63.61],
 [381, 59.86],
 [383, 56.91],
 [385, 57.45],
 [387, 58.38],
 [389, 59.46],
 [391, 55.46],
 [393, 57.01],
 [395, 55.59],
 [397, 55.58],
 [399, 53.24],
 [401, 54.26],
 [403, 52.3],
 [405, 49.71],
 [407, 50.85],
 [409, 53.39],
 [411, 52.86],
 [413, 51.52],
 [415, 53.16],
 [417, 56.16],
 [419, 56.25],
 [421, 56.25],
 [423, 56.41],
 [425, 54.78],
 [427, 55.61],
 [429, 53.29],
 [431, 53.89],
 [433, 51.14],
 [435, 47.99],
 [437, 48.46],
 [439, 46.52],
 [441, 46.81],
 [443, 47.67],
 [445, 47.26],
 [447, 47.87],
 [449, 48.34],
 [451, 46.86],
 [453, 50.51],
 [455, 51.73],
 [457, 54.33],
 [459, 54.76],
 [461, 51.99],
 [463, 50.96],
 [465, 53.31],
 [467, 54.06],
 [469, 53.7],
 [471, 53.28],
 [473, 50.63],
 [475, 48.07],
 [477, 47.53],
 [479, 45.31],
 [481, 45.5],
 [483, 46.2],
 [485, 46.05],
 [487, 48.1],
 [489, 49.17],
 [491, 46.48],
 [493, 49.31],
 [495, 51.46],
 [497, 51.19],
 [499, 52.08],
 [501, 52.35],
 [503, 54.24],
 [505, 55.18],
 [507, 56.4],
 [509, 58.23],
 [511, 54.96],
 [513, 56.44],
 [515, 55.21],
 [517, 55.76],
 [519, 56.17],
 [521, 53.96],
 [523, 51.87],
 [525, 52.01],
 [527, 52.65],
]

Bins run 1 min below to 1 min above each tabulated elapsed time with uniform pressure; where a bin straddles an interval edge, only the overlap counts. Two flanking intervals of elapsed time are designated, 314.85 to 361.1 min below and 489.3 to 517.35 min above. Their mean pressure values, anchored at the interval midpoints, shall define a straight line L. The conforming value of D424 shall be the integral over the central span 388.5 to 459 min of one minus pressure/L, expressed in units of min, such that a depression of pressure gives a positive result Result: 7.6 min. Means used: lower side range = 64.4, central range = 52.3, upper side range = 53.4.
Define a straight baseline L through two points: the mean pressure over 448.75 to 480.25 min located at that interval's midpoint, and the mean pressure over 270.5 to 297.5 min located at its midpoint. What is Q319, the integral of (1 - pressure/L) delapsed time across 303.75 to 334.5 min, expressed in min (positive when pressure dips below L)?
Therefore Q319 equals 3.6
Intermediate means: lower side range 77.1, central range 63.6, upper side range 51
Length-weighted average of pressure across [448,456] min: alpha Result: 49.4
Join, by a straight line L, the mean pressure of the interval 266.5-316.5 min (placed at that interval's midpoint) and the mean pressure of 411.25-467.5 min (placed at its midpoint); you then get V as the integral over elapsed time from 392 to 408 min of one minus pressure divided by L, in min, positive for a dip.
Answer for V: 1.18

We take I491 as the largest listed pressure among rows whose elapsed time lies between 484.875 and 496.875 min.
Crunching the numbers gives 51.46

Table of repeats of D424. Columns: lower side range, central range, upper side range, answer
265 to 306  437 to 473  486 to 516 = 4.56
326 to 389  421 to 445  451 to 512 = 2.19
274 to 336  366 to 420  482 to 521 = 4.03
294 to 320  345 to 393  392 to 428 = -2.70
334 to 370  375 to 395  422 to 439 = 0.32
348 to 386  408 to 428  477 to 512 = 1.50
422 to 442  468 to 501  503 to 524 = 2.98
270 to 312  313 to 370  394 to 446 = 1.41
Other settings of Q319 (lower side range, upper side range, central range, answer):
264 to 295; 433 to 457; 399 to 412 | 0.7 min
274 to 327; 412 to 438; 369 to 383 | -0.8 min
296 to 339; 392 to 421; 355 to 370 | -1.7 min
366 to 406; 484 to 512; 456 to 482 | 1.3 min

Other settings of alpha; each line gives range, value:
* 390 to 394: 56.2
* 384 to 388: 57.9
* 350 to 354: 63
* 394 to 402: 54.7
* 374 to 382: 63.5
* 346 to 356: 65.8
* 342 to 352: 66.7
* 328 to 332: 61.4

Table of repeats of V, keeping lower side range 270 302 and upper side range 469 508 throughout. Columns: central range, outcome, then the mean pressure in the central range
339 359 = 0.65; 66.7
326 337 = 1.49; 61.6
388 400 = 1.29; 56.1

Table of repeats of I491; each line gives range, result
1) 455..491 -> 54.76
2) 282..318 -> 81.65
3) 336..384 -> 69.11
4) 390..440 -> 57.01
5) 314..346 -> 68.56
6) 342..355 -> 69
